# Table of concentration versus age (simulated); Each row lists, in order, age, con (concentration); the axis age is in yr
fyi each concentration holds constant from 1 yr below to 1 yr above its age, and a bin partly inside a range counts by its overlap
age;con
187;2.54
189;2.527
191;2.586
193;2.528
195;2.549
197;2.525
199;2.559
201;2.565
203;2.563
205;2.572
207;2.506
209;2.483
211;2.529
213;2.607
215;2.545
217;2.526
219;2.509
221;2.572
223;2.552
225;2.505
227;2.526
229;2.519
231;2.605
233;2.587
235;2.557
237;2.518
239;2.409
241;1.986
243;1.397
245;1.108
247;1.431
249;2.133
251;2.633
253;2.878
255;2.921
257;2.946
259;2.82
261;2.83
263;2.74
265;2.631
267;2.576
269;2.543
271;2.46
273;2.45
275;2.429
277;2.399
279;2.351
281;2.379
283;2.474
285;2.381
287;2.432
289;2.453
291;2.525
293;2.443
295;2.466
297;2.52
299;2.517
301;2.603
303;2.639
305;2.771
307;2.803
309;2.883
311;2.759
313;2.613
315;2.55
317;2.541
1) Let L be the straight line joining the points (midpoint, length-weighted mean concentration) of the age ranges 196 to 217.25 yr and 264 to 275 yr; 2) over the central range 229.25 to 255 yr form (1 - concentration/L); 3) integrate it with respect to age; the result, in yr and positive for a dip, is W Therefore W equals 3.1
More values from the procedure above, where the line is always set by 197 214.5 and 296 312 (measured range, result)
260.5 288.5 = 1.54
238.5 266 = 2.83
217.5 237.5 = 0.25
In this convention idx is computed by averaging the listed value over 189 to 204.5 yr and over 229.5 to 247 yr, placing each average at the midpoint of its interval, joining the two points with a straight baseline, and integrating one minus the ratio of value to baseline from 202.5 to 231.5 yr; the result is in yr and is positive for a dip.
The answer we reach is -2.5 yr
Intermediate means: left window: 2.55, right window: 2.12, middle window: 2.54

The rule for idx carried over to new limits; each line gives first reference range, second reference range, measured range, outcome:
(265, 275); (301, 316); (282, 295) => 0.8 yr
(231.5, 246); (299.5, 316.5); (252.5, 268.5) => -3.5 yr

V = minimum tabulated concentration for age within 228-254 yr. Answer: 1.108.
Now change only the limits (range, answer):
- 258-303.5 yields 2.351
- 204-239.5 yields 2.409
